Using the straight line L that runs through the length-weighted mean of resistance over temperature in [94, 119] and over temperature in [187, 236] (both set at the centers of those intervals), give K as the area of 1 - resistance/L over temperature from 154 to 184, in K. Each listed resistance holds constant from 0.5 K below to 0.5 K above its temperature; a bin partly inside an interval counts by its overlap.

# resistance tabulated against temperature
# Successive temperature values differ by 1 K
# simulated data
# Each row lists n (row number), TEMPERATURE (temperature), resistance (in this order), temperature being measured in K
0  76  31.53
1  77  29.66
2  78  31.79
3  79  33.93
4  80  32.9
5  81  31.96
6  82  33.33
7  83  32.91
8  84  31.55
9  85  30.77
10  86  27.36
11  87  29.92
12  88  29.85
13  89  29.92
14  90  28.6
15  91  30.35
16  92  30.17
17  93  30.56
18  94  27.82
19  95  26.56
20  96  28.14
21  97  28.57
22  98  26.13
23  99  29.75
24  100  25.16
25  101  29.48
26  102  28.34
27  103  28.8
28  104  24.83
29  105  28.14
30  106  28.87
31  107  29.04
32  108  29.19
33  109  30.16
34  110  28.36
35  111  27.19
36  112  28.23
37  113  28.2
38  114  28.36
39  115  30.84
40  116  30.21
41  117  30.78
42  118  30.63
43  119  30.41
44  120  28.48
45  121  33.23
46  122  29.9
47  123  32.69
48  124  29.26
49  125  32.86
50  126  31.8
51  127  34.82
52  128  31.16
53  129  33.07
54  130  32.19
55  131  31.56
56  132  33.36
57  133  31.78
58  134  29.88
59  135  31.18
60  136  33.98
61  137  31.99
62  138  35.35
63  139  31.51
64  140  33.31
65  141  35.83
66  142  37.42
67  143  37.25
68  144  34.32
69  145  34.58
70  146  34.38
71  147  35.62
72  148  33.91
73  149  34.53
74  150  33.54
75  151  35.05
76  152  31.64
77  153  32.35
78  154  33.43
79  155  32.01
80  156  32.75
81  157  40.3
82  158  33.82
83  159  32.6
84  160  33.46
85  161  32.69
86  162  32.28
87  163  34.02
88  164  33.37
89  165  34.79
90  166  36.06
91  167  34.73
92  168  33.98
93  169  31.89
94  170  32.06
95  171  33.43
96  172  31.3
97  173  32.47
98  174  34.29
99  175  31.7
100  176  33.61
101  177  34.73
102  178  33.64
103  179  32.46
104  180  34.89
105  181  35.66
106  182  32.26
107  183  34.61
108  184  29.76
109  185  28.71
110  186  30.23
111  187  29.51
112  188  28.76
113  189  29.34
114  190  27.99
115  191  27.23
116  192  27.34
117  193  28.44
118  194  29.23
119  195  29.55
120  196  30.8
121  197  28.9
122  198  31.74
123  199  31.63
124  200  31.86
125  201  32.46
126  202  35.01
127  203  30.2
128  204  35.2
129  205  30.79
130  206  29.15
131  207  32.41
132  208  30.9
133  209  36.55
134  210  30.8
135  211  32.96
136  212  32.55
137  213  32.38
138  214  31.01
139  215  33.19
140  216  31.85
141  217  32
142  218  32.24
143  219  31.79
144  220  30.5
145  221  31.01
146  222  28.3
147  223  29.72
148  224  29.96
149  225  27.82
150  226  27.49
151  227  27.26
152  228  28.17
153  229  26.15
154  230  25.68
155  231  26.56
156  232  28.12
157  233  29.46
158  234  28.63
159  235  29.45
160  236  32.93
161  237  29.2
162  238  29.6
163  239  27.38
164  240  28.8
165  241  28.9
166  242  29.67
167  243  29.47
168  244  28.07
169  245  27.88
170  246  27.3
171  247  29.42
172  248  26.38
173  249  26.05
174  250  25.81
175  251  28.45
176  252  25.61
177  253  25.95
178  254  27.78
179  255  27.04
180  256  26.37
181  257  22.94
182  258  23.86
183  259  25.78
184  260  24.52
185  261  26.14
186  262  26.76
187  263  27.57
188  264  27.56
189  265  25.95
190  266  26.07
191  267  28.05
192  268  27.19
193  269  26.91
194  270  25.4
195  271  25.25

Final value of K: -4.10 K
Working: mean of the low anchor 28.5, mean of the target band 33.6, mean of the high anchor 30.2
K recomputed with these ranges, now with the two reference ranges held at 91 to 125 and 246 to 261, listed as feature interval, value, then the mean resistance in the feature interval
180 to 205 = -3.1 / 30.8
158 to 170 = -2.4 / 33.6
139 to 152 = -2.9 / 34.7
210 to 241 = -3.5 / 29.7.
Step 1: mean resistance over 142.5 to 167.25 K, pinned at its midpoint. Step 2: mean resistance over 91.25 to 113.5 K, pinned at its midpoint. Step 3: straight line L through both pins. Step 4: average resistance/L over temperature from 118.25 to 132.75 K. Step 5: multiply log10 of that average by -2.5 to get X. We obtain -0.03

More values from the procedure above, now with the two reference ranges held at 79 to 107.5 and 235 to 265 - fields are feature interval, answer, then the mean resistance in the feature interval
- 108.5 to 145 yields -0.10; 31.7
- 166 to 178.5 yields -0.17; 33.3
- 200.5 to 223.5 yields -0.15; 31.9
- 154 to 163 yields -0.18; 33.7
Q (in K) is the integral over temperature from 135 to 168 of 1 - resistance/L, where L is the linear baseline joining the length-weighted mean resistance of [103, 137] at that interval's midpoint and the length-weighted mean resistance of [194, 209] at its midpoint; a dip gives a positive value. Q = -3.5 K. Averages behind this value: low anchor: 30.4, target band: 34.1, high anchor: 31.6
